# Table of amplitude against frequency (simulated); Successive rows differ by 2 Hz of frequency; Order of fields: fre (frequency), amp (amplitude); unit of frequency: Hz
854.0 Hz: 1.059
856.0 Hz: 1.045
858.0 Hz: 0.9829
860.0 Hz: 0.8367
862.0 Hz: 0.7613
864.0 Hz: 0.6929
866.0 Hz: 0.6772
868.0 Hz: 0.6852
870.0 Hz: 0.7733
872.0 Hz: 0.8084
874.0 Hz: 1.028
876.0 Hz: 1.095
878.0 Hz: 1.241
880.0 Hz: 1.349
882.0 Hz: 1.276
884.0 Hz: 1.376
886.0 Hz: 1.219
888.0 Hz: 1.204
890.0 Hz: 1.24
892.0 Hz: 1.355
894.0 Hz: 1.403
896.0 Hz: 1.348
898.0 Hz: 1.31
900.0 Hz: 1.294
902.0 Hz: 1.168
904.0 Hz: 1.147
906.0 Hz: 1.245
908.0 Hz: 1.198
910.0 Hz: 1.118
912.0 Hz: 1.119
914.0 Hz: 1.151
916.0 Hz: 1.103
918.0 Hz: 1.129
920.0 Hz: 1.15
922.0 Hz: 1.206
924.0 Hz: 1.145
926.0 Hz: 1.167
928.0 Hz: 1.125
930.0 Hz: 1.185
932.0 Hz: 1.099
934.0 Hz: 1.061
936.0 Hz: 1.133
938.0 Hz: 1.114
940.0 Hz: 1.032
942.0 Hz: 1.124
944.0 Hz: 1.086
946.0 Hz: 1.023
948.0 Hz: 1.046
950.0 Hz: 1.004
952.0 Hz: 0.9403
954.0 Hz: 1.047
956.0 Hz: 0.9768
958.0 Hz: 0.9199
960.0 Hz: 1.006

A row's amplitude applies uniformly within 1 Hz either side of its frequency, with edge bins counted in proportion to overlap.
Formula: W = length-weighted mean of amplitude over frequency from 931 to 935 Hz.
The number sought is 1.08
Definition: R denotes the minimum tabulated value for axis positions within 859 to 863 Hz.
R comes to 0.7613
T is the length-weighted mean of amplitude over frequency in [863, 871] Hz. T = 0.707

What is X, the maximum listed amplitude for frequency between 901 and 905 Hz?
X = 1.168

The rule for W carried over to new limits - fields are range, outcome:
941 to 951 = 1.06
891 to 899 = 1.35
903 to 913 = 1.17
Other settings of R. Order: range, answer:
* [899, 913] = 1.118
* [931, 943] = 1.032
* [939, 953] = 0.9403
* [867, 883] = 0.6852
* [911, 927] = 1.103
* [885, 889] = 1.204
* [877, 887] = 1.219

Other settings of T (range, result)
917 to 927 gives 1.16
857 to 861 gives 0.91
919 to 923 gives 1.18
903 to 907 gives 1.2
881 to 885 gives 1.33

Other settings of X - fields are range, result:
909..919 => 1.151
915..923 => 1.206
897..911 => 1.31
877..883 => 1.349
